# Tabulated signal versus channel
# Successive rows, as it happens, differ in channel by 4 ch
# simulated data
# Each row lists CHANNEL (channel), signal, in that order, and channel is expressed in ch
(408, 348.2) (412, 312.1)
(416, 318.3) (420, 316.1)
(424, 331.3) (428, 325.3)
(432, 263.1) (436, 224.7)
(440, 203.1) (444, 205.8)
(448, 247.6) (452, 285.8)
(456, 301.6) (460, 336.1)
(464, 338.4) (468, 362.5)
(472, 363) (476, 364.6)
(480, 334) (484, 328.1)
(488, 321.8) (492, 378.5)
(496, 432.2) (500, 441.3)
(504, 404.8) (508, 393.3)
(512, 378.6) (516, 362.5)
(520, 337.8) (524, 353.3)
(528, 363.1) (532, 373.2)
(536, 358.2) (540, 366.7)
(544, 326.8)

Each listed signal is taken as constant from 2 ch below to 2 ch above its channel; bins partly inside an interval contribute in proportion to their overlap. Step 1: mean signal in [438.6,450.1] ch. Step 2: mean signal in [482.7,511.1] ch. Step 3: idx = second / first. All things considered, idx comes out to 1.8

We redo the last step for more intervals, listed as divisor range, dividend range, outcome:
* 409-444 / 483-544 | 1.31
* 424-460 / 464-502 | 1.39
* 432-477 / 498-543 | 1.29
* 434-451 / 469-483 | 1.57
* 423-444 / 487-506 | 1.53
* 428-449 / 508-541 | 1.53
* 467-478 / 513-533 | 0.99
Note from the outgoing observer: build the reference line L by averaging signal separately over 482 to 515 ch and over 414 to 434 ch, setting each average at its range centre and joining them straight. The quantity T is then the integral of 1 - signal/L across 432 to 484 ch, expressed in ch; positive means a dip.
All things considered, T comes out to 7.37 ch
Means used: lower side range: 311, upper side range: 384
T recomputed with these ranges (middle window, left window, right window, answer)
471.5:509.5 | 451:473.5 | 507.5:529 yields -3.09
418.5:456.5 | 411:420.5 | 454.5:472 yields 6.67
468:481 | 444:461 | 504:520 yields -1.71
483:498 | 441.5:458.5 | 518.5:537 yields -2.70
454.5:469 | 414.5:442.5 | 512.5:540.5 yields -1.22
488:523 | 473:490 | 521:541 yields -3.67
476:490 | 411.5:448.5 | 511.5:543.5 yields -0.57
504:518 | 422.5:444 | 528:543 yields -1.80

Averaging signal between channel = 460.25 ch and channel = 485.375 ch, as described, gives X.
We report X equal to 348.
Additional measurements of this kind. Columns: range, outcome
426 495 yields 307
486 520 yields 386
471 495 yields 351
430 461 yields 256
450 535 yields 360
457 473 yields 346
